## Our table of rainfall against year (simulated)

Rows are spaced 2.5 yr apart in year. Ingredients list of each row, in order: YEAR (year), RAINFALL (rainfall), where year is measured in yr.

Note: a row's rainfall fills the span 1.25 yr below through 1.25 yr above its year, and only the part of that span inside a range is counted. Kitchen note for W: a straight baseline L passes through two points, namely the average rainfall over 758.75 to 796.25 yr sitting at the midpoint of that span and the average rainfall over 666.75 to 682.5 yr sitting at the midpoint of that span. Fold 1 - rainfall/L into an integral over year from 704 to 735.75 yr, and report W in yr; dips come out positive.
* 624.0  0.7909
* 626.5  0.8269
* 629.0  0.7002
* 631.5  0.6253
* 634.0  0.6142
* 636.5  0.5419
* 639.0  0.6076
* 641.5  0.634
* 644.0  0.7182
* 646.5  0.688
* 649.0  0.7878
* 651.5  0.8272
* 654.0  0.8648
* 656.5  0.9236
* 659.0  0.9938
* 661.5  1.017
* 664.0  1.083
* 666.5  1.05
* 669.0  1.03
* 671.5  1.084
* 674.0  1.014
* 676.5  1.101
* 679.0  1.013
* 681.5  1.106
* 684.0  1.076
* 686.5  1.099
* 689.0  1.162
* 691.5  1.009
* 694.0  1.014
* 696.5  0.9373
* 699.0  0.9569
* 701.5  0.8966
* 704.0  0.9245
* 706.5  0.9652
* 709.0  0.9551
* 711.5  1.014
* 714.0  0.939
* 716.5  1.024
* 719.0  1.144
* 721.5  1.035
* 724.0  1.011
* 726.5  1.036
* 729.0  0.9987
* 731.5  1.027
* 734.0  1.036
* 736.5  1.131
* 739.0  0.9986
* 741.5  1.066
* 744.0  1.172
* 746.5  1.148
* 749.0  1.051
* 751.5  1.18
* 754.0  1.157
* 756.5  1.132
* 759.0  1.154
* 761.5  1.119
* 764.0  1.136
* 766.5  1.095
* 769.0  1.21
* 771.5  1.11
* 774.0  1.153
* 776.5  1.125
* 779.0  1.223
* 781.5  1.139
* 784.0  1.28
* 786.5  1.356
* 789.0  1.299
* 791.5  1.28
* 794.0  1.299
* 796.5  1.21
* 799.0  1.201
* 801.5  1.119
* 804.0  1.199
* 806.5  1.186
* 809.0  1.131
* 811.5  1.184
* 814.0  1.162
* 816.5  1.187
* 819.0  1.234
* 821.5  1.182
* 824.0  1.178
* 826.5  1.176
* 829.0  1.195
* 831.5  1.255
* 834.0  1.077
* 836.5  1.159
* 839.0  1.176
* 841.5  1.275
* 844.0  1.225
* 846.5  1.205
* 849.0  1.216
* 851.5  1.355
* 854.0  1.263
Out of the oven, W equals 3.01 yr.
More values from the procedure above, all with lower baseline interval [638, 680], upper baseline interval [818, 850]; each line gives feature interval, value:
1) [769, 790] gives -1.9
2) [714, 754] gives -1.4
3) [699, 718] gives 0.5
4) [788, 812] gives -1.5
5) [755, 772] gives -0.9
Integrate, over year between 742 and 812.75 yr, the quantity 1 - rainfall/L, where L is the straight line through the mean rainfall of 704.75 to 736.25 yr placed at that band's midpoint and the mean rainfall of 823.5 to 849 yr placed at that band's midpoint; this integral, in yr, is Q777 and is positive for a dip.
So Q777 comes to -4.8 yr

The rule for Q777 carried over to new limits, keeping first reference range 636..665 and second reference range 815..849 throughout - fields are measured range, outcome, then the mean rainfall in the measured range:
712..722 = -0.86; 1.03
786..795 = -1.61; 1.3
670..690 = -4.72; 1.08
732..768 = -3.16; 1.11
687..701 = -1.72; 1.01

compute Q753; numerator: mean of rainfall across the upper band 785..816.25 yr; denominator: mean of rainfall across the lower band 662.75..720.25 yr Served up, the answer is 1.2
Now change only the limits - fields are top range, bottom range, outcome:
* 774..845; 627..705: 1.33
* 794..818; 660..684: 1.12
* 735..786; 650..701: 1.12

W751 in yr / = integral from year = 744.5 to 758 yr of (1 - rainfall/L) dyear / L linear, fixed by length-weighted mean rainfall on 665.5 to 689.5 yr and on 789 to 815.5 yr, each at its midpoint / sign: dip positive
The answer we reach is 0.1 yr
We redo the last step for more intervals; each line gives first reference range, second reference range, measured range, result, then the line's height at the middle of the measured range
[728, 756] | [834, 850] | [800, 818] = -0.08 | 1.16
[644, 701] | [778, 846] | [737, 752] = 0.00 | 1.1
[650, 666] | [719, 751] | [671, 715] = -0.48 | 1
